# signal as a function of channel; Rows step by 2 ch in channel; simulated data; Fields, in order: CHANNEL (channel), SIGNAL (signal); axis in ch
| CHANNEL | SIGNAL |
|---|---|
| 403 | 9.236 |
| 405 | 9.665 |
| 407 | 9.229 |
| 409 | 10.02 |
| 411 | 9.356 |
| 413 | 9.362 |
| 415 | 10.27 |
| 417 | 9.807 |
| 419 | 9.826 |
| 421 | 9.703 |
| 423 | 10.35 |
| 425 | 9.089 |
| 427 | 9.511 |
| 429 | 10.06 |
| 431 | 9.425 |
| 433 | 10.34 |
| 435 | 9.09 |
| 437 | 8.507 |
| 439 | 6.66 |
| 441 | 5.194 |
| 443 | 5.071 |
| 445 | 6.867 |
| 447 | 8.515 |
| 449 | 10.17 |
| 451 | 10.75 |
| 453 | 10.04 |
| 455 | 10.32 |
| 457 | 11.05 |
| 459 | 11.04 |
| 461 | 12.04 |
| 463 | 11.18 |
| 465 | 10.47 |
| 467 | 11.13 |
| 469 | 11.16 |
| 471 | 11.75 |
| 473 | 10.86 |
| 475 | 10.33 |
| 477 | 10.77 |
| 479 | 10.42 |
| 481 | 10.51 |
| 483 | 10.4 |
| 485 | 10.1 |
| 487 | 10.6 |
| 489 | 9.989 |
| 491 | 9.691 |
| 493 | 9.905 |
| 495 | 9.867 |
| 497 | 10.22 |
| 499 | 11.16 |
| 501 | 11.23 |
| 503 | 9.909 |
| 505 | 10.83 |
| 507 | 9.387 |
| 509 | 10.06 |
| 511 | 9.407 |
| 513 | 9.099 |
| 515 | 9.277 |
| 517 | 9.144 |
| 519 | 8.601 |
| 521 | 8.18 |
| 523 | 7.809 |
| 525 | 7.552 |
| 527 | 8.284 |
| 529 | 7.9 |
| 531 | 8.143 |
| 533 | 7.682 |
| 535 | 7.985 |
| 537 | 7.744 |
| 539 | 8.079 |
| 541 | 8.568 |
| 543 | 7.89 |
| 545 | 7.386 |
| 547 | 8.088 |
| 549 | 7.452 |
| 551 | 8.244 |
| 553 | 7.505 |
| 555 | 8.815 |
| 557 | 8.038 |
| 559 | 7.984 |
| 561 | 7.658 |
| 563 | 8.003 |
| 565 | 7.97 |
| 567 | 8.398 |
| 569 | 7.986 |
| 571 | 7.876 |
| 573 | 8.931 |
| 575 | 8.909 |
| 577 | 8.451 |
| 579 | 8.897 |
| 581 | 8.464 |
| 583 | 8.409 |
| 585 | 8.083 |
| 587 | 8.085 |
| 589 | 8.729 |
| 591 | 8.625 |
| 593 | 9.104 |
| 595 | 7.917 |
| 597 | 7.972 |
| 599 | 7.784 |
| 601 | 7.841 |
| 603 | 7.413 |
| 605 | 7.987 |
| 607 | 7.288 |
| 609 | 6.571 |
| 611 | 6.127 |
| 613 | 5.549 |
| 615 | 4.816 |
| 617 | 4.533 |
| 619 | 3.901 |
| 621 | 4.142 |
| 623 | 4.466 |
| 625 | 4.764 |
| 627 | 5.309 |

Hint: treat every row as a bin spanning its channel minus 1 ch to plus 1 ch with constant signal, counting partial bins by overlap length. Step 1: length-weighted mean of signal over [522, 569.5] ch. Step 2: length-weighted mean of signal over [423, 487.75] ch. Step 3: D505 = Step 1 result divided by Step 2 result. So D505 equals 0.8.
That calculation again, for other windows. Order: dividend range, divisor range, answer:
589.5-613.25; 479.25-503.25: 0.74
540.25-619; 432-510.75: 0.78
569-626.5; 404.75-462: 0.77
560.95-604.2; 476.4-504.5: 0.80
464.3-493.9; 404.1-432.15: 1.09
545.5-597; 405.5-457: 0.90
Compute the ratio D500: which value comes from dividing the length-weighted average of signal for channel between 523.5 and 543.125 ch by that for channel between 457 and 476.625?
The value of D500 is 0.72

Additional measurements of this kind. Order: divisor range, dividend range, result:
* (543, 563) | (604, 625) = 0.70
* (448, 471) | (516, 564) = 0.74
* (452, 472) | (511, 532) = 0.77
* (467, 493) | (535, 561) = 0.76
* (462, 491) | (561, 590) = 0.78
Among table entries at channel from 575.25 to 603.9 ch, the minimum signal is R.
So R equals 7.413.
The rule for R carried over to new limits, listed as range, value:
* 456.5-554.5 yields 7.386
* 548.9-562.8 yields 7.452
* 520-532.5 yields 7.552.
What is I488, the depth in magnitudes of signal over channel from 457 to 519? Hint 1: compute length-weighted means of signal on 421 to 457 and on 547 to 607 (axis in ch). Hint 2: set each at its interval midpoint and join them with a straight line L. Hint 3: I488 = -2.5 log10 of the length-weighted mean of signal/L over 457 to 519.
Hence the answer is -0.20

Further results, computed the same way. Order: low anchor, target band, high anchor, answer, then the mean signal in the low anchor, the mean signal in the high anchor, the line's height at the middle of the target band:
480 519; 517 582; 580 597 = 0.121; 10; 8.4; 9.1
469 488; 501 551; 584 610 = 0.123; 10.7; 7.95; 9.58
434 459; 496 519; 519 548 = -0.210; 8.62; 7.97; 8.17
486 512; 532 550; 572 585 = 0.187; 10.2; 8.63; 9.36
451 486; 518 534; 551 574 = 0.144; 10.8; 8.11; 9.15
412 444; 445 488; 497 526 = -0.157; 8.89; 9.43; 9.14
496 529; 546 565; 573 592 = 0.112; 9.34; 8.54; 8.85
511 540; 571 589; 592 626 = -0.206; 8.29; 6.36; 7.03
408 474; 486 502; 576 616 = -0.151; 9.67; 7.71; 9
